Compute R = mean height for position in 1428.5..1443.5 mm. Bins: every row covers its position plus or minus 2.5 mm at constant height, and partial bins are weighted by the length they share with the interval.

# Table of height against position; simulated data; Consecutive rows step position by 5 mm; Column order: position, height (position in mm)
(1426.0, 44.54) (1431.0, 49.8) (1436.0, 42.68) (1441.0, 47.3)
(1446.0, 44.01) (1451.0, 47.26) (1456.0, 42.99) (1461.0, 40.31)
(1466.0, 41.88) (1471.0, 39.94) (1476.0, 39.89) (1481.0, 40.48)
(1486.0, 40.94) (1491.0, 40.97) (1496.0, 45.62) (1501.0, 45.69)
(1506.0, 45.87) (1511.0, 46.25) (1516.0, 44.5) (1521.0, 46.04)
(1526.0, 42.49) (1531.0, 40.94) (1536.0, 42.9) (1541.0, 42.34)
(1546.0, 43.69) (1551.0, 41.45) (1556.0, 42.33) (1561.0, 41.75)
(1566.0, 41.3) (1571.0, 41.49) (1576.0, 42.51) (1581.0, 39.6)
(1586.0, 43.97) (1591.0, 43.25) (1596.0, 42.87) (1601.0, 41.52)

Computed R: 46.6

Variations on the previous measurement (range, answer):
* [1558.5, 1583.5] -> 41.3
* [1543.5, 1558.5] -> 42.5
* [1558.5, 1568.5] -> 41.5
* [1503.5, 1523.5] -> 45.7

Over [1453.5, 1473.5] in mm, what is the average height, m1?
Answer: 41.3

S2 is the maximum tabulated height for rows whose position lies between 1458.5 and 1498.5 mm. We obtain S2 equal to 45.62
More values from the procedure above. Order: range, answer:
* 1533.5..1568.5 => 43.69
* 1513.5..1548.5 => 46.04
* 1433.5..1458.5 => 47.3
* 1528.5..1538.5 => 42.9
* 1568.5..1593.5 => 43.97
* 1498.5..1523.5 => 46.25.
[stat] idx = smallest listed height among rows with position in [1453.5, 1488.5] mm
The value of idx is 39.89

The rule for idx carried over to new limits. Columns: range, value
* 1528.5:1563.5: 40.94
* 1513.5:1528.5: 42.49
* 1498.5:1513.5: 45.69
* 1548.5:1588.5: 39.6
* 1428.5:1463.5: 40.31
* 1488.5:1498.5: 40.97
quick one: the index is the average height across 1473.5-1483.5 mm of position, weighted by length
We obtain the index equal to 40.2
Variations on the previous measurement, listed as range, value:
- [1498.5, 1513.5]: 45.9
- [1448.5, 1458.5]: 45.1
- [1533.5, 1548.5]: 43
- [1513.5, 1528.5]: 44.3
